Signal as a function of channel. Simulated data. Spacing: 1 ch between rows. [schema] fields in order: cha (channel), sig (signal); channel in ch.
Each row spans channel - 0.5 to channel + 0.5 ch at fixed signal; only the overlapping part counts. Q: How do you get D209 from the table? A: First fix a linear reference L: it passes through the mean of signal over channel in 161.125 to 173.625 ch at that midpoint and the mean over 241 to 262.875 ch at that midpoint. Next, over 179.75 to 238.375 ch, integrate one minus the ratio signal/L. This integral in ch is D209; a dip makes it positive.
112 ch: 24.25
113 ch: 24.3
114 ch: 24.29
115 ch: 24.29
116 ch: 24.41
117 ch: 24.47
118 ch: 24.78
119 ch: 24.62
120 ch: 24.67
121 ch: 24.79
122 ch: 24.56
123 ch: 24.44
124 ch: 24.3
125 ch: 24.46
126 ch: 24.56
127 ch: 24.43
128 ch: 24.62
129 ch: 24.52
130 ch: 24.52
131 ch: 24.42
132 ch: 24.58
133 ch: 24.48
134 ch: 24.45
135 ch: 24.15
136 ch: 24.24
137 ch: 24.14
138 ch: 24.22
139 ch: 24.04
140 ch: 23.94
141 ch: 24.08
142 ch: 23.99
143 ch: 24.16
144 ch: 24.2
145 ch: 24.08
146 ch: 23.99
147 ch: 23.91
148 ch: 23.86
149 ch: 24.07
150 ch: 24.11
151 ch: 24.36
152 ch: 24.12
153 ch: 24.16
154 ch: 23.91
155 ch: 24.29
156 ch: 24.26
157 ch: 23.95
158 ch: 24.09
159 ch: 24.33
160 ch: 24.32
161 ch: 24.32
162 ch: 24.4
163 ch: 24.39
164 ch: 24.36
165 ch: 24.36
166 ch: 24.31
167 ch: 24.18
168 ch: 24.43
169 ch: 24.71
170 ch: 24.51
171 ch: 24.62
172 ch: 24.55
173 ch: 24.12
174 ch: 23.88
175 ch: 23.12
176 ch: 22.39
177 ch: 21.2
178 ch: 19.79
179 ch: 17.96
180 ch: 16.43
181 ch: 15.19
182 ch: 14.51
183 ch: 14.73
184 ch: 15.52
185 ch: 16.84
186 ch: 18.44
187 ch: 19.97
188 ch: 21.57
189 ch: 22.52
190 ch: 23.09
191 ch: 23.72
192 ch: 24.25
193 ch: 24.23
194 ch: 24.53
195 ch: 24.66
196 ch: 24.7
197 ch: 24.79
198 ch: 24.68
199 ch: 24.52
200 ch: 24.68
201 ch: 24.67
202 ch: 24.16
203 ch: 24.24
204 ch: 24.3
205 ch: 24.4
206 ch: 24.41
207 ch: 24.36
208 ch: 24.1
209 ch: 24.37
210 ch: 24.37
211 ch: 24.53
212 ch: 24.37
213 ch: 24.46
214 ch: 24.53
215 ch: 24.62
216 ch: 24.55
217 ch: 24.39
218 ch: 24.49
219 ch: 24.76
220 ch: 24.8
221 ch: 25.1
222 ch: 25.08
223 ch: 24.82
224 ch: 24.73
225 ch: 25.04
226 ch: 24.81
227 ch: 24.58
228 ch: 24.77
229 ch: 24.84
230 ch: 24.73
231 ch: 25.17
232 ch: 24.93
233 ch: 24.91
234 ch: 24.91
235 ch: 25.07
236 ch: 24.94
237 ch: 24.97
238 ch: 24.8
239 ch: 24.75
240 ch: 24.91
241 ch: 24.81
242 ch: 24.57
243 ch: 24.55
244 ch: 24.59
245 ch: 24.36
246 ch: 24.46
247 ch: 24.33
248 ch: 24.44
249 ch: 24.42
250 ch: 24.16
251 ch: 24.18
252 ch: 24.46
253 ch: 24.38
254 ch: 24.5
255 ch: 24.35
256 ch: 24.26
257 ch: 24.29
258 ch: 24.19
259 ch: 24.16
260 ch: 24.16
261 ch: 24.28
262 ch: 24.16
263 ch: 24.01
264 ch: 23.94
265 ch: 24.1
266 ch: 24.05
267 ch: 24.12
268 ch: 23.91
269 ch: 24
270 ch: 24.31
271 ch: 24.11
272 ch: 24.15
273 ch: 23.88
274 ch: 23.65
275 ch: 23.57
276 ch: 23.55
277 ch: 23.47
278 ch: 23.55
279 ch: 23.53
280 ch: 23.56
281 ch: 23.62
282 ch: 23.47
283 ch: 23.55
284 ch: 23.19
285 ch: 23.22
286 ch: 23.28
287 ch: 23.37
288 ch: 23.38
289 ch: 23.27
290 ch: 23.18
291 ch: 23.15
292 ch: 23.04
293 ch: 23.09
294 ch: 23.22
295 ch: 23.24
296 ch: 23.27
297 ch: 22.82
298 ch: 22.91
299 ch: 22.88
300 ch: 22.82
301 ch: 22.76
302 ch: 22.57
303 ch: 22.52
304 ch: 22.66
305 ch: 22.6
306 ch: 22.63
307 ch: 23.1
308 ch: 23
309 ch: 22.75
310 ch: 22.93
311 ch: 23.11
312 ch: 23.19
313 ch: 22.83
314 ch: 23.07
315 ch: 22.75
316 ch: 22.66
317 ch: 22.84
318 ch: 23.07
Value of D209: 2.3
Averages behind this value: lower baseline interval 24.4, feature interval 23.4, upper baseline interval 24.4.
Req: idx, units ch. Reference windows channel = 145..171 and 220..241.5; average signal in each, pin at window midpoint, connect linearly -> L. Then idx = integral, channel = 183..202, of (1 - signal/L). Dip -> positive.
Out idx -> 1.6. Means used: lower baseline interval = 24.2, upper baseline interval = 24.9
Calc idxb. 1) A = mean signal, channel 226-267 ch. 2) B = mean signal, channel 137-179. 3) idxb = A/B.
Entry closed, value 1.03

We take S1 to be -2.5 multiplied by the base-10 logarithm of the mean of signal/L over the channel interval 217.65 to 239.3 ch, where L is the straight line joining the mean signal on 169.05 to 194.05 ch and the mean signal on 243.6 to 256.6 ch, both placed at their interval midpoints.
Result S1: -0.07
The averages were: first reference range 20.9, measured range 24.9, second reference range 24.4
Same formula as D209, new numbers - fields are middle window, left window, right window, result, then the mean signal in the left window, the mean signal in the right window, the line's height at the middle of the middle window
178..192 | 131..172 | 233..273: 3.19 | 24.2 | 24.4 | 24.3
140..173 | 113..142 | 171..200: -1.93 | 24.4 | 21.4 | 22.9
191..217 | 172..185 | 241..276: -4.58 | 19.2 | 24.2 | 20.8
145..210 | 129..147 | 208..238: 3.91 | 24.2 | 24.7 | 24.5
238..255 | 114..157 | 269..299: -0.61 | 24.3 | 23.4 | 23.7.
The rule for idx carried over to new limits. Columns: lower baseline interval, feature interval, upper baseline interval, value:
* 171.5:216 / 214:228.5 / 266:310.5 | -1.3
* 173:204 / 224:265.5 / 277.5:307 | -3.9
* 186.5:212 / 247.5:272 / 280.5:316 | -0.8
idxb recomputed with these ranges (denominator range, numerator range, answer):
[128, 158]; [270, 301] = 0.97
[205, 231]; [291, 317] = 0.93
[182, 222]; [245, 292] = 1.03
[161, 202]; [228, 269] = 1.10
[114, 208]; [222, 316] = 1.02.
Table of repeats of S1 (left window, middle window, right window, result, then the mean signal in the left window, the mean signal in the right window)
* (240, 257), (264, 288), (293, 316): 0.00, 24.4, 22.9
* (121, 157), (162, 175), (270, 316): -0.01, 24.2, 23.2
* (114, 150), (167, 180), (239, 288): 0.07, 24.3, 24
